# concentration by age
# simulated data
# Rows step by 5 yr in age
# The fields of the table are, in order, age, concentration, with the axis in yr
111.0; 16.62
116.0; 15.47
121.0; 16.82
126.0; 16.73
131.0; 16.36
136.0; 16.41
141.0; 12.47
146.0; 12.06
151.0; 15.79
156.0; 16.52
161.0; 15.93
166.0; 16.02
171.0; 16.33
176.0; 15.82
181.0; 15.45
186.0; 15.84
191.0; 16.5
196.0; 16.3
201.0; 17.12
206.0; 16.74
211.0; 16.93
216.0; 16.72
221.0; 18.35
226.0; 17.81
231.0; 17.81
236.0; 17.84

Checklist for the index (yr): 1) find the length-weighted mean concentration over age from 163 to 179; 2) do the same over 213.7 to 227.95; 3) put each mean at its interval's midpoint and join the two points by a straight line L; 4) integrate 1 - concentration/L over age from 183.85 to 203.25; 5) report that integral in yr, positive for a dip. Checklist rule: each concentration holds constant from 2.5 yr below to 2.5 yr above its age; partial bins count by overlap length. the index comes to 0.4 yr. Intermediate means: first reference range 16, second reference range 17.6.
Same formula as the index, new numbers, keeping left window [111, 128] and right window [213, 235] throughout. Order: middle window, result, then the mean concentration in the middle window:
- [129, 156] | 3.07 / 14.8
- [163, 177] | 0.76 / 16.1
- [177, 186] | 0.80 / 15.6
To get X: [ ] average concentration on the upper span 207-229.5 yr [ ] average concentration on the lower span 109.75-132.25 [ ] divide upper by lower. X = 1.1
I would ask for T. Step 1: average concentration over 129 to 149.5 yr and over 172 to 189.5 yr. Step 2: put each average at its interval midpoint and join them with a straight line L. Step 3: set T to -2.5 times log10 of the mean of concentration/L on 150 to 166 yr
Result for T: -0.08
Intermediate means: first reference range 14.3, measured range 16.1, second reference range 15.8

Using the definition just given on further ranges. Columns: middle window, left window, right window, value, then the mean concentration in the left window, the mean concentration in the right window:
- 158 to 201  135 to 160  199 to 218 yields -0.02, 14.6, 16.9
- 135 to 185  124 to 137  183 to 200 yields 0.08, 16.5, 16.3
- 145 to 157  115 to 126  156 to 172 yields 0.09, 16.4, 16.1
